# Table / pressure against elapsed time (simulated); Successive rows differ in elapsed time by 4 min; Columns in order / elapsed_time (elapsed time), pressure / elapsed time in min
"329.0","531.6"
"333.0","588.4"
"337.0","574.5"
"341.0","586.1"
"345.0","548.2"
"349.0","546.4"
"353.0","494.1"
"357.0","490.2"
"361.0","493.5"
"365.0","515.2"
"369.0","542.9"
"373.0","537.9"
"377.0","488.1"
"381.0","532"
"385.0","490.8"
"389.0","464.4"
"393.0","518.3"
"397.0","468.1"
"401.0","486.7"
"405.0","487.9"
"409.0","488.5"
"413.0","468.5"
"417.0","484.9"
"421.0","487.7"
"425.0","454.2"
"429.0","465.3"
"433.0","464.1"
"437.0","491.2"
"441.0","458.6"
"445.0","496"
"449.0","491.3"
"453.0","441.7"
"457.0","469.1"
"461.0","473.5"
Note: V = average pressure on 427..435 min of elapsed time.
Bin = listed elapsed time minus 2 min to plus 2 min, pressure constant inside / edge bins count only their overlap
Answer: 465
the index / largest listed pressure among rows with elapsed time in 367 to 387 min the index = 542.9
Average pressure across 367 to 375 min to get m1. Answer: 540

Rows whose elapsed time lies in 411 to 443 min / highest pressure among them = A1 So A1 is 491.2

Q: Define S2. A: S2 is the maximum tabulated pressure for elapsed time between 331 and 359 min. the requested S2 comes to 588.4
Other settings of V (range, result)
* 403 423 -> 484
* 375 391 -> 494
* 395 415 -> 480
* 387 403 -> 484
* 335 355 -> 550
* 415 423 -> 486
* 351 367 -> 498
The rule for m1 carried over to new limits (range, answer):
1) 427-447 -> 475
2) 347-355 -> 520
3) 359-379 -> 516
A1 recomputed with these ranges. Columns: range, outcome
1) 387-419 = 518.3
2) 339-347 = 586.1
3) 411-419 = 484.9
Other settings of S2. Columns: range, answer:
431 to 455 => 496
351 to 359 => 494.1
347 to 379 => 546.4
